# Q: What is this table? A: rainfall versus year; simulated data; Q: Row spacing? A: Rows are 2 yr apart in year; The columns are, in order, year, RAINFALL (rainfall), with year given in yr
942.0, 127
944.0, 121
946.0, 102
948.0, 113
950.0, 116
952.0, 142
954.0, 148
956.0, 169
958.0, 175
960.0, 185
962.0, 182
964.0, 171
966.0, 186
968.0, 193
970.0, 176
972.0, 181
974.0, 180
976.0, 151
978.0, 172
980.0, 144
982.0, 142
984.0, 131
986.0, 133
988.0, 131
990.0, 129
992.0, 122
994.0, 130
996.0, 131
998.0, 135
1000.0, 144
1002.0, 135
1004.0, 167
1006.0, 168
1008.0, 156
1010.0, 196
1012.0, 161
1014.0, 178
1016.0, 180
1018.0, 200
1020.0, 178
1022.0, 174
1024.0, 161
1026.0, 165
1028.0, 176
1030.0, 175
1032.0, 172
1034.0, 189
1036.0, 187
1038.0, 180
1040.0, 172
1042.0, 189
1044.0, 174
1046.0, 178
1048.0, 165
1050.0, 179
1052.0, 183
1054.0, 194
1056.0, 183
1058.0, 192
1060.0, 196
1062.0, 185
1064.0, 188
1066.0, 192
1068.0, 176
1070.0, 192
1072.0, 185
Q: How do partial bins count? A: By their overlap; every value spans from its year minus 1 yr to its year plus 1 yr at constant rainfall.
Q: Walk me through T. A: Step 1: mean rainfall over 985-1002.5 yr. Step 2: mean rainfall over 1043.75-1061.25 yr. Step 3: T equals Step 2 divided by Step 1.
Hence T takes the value 1.39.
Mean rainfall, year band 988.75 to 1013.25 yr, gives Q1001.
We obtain 148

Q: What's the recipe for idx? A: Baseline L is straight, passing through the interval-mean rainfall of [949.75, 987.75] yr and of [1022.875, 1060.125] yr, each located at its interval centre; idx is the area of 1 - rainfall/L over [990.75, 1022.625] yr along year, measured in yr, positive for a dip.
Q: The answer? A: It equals 2.23 yr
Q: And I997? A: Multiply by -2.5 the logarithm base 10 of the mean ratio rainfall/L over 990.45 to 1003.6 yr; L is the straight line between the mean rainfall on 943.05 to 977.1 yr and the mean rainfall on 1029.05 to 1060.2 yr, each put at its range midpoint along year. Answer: 0.25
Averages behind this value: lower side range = 158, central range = 134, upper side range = 181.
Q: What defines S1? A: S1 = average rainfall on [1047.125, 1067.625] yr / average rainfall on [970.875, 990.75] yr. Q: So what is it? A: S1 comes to 1.24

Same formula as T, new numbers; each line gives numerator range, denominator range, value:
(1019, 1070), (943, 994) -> 1.19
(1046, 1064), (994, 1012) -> 1.21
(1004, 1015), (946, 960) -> 1.19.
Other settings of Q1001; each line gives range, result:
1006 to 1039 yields 176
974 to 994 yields 141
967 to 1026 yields 158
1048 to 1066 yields 186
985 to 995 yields 129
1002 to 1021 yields 174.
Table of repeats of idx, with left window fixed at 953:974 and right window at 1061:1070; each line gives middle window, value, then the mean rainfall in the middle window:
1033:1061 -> 0.2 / 183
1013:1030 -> 0.5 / 176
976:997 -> 4.9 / 137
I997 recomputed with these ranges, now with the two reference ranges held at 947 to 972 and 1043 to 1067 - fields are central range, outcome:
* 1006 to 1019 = -0.02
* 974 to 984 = 0.10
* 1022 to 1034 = 0.04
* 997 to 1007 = 0.16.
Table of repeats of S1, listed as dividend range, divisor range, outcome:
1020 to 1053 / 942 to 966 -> 1.19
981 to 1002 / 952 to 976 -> 0.76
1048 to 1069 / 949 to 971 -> 1.11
